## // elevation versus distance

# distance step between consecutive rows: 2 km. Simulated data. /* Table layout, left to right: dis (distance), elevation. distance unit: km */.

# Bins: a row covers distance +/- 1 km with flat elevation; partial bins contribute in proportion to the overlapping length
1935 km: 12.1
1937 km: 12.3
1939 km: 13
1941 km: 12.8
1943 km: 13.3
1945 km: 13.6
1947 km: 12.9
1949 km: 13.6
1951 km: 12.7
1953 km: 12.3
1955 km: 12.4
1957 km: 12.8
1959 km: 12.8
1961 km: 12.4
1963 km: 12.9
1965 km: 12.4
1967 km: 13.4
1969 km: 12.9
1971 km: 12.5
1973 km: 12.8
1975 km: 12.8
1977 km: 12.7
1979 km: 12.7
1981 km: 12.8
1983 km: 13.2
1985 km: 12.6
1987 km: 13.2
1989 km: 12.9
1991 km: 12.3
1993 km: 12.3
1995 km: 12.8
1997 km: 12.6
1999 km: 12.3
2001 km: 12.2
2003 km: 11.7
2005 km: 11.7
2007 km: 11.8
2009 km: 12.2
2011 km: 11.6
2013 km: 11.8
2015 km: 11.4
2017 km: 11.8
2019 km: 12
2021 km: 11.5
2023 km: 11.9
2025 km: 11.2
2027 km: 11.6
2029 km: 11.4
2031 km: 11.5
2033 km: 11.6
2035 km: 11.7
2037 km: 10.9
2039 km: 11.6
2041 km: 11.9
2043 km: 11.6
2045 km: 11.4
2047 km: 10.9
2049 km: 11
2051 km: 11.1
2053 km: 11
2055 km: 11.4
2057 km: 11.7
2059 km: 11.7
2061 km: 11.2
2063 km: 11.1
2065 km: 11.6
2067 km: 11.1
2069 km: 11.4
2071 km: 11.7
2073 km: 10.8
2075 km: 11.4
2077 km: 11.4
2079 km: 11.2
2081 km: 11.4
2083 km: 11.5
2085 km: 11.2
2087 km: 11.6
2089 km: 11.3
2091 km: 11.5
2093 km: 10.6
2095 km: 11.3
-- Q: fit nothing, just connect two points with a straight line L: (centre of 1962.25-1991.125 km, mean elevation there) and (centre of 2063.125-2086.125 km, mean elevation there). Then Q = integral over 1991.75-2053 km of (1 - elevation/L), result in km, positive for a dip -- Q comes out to 2.2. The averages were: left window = 12.8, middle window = 11.7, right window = 11.3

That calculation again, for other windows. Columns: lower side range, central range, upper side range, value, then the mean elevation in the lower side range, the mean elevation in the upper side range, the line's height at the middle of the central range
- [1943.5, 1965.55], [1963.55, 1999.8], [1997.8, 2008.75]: -1.2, 12.8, 12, 12.3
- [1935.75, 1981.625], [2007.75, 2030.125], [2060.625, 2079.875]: 0.6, 12.8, 11.3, 12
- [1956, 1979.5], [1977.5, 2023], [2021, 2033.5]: -0.6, 12.8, 11.5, 12.1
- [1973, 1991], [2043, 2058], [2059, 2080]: 0.5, 12.8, 11.3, 11.6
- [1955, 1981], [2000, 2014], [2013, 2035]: 0.1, 12.7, 11.6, 12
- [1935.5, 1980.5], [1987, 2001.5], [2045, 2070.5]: -0.3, 12.8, 11.3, 12.3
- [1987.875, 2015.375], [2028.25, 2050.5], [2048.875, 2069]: 0.4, 12.1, 11.3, 11.6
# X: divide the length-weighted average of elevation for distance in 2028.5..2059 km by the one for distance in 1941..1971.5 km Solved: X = 0.89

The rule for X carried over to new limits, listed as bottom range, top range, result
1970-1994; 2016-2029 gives 0.91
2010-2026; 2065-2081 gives 0.97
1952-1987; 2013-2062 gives 0.90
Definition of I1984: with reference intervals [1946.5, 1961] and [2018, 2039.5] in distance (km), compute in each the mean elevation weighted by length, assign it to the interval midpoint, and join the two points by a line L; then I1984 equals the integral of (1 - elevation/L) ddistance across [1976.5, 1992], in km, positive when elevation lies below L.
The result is -0.7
